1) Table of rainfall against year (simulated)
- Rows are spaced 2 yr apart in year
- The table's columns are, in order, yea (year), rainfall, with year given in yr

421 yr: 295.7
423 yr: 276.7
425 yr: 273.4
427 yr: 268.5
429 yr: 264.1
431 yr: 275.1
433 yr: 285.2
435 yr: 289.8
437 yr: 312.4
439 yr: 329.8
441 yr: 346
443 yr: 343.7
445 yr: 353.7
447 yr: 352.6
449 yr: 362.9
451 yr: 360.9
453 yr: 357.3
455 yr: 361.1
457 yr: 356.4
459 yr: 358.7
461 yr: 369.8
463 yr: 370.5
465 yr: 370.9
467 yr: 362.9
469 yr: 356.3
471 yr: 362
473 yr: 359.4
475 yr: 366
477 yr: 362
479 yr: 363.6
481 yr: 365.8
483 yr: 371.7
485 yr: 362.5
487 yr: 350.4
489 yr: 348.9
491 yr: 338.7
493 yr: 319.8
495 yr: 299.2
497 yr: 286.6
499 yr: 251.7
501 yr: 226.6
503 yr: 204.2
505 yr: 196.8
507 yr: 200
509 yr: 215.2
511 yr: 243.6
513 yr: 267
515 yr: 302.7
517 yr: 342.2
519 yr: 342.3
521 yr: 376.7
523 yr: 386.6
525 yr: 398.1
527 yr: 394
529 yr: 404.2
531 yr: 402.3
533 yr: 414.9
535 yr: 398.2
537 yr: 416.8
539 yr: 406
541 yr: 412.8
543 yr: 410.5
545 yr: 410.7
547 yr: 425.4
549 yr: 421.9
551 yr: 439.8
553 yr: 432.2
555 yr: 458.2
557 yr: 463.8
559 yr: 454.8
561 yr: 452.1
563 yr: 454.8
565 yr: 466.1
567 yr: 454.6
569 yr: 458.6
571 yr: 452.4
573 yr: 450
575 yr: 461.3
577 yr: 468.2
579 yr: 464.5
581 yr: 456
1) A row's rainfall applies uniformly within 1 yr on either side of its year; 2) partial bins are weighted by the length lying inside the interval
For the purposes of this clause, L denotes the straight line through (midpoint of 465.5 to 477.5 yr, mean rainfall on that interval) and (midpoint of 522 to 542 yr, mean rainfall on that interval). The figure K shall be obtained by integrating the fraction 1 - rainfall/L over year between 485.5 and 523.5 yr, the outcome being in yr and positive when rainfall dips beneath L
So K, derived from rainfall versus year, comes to 9.42 yr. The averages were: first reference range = 362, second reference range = 403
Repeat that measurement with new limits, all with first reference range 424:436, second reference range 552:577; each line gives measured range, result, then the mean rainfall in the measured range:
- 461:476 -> -1.71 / 364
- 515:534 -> 1.05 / 380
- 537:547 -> 0.31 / 412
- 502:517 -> 5.60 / 240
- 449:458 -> -1.53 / 359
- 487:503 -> 3.01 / 294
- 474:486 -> -0.79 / 365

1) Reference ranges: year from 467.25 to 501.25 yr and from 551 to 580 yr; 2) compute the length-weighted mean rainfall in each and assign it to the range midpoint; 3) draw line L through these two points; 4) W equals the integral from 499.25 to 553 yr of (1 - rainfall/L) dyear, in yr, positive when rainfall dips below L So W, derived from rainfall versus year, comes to 7.2 yr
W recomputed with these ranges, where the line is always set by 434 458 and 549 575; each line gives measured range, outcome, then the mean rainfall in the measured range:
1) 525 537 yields 0.6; 404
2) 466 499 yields 2.8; 346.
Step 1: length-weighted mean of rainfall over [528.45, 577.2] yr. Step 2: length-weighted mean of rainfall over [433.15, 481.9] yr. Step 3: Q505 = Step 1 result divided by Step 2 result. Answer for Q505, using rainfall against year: 1.23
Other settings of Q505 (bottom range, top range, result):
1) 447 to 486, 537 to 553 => 1.15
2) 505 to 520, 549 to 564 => 1.67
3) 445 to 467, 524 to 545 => 1.12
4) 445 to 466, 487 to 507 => 0.76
